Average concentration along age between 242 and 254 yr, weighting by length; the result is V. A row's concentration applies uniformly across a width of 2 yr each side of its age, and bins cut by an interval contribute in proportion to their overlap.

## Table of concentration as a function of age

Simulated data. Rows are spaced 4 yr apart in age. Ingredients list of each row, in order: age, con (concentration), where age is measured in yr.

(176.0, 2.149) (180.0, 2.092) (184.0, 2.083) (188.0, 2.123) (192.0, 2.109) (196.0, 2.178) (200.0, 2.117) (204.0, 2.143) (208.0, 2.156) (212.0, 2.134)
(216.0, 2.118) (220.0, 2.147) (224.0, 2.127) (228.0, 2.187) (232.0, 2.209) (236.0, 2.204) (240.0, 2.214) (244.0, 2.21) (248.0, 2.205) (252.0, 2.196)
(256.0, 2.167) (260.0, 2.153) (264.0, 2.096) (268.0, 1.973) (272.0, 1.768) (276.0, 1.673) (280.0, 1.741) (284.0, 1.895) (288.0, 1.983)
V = 2.2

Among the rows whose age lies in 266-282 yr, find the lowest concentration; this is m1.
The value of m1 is 1.673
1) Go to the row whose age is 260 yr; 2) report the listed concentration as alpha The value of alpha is 2.153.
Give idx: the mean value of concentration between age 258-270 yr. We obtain 2.07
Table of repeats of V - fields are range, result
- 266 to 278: 1.8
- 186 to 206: 2.13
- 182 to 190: 2.1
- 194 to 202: 2.15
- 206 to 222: 2.14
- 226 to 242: 2.2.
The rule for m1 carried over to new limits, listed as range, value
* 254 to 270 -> 1.973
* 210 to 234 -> 2.118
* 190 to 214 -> 2.109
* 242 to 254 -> 2.196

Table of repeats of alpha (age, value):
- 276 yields 1.673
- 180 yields 2.092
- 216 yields 2.118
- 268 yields 1.973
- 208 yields 2.156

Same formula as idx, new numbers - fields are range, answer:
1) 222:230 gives 2.16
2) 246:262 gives 2.18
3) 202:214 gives 2.14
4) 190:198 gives 2.14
